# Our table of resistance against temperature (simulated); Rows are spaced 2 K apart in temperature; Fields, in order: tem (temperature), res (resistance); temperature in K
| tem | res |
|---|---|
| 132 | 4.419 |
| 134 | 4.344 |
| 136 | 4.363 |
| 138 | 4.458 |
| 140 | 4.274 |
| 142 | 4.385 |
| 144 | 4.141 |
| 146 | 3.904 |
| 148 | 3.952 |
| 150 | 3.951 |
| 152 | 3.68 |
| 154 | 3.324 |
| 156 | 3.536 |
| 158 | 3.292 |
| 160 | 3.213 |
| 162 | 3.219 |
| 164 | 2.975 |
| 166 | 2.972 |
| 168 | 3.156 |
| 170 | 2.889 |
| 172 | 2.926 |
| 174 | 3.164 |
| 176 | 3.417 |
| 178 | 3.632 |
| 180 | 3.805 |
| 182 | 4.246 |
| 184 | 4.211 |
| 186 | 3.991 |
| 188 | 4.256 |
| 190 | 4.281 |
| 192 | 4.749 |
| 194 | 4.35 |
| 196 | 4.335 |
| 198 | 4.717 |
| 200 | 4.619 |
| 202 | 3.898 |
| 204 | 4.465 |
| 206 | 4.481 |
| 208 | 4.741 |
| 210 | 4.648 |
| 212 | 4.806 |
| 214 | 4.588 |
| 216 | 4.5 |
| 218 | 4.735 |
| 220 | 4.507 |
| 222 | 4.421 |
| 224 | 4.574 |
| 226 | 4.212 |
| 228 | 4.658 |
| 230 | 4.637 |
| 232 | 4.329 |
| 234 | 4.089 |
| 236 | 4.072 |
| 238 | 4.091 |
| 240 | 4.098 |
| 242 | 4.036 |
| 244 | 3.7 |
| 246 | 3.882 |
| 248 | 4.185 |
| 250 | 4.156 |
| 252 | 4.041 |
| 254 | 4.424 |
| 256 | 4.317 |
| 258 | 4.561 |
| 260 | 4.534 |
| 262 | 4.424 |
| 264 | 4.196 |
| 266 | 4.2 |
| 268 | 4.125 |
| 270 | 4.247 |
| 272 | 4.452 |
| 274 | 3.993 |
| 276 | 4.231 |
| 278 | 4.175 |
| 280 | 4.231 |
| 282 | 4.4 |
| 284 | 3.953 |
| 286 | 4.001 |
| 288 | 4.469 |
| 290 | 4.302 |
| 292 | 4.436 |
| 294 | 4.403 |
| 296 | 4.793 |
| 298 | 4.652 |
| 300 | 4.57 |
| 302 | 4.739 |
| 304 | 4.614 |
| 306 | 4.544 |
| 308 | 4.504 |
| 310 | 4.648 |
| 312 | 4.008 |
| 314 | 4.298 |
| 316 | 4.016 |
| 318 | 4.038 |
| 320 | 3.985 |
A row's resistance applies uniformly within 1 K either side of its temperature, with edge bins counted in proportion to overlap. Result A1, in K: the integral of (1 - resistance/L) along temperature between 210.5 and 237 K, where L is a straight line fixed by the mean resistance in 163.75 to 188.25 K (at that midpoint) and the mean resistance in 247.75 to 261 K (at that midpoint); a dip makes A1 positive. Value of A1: -3.1 K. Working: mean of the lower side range 3.5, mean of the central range 4.47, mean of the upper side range 4.32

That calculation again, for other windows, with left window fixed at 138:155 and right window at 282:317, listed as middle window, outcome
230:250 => 0.73 K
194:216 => -1.99 K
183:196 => -0.66 K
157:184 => 4.77 K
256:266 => -0.22 K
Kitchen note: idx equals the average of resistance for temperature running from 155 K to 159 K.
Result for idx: 3.41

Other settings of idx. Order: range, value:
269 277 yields 4.23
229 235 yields 4.35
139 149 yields 4.13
